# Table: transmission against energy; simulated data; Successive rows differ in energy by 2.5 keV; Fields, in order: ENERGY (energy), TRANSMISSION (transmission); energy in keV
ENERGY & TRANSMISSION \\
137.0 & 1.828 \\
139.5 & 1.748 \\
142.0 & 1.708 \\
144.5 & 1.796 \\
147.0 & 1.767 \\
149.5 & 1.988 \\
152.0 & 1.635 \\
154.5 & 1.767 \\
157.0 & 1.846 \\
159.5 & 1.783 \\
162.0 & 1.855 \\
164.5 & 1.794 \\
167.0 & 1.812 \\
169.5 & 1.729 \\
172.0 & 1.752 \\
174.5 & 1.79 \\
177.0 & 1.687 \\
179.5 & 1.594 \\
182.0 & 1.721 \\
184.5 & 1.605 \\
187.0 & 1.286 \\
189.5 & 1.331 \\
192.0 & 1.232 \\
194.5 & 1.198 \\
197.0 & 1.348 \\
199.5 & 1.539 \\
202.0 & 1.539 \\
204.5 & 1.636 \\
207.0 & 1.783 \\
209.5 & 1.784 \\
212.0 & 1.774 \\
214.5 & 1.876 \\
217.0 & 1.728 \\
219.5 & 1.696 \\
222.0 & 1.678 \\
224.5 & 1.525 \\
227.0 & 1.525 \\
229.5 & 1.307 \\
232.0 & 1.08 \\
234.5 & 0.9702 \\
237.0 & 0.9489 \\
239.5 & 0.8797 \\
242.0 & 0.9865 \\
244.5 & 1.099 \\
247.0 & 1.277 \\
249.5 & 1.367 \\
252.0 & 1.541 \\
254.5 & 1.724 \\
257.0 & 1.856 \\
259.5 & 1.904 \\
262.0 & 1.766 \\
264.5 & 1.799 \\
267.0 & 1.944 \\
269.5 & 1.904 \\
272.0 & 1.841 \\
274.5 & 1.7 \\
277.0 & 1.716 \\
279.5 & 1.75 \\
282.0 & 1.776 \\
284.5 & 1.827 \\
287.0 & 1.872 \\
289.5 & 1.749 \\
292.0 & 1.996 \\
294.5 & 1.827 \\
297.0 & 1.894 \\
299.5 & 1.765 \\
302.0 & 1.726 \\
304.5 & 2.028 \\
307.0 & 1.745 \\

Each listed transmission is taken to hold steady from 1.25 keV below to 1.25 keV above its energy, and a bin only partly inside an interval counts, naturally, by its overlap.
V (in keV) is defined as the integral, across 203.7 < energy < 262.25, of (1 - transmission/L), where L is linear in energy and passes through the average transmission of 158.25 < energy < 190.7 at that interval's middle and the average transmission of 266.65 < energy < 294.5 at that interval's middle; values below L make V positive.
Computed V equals 9.1 keV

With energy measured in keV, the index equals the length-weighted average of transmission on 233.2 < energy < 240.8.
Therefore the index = 0.934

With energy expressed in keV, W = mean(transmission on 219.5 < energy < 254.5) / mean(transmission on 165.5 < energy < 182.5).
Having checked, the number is 0.74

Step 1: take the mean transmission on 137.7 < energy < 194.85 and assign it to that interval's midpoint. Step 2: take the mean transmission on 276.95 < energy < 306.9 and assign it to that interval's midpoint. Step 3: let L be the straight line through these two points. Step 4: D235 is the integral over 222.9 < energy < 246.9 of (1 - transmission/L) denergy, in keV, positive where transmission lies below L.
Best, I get 8.17 keV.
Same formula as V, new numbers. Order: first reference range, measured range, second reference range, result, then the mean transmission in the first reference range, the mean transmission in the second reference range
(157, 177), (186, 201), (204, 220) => 3.77 keV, 1.79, 1.76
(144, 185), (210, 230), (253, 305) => 1.50 keV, 1.76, 1.82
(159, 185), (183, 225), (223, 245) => -4.29 keV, 1.74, 1.15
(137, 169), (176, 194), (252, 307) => 3.20 keV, 1.79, 1.82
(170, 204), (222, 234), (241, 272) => 1.56 keV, 1.52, 1.61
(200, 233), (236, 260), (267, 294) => 5.23 keV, 1.61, 1.82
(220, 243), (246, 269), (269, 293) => -2.38 keV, 1.23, 1.81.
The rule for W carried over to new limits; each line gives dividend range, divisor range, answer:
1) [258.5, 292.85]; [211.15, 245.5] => 1.34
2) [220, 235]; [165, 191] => 0.85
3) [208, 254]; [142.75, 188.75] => 0.81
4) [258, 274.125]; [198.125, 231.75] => 1.14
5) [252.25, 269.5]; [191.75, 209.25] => 1.21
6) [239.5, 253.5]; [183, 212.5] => 0.82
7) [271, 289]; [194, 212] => 1.13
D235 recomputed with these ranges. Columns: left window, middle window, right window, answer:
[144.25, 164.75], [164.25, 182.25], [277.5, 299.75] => 0.75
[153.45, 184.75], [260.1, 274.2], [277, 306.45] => -0.22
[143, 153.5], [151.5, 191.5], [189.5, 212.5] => -0.10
